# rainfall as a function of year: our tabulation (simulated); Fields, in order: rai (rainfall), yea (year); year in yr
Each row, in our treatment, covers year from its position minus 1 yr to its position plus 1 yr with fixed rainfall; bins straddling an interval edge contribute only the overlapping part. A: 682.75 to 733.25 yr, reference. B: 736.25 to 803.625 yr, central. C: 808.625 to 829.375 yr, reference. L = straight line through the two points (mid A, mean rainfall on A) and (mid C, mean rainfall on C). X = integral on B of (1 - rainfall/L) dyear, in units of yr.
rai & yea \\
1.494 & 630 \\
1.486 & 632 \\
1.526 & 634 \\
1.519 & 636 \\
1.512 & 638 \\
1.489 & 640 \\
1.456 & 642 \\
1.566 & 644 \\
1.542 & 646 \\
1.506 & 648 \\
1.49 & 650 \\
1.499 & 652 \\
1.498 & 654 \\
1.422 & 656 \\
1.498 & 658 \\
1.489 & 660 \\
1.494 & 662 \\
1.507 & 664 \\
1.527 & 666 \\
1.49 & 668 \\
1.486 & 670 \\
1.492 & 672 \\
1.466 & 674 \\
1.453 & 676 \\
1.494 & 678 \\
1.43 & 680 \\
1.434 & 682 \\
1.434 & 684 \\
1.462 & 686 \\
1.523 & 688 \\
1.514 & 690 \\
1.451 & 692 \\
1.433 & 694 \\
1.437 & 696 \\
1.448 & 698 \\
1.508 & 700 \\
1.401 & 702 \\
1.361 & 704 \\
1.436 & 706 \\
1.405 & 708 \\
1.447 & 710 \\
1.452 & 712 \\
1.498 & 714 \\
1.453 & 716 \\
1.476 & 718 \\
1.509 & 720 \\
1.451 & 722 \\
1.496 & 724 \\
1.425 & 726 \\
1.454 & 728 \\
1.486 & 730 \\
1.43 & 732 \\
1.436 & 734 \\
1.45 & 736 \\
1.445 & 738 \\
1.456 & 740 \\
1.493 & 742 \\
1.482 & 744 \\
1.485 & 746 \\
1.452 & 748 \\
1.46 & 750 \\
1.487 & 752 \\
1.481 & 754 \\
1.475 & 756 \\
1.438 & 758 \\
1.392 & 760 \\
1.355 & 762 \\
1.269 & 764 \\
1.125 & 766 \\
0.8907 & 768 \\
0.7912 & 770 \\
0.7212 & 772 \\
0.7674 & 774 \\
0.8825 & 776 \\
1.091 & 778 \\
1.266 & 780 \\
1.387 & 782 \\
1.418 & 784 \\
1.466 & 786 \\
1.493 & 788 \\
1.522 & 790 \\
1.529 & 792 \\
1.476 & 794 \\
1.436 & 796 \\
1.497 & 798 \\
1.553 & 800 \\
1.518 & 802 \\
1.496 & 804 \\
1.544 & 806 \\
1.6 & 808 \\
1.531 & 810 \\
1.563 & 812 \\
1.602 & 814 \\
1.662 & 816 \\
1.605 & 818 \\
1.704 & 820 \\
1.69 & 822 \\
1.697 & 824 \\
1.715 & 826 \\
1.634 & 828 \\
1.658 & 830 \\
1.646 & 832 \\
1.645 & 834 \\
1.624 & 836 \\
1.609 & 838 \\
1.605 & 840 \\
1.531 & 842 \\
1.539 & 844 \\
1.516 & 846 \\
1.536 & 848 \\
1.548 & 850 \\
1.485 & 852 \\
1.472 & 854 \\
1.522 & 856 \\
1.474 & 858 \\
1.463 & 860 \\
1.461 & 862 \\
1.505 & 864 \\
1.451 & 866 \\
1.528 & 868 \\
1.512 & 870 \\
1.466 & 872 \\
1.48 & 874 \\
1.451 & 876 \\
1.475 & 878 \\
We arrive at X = 9.6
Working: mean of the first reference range 1.46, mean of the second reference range 1.64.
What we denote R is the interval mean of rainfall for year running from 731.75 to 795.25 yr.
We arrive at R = 1.32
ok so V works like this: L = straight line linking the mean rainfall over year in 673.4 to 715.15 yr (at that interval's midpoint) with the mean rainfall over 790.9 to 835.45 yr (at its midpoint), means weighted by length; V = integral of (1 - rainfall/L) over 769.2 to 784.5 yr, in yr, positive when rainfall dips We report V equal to 5.1 yr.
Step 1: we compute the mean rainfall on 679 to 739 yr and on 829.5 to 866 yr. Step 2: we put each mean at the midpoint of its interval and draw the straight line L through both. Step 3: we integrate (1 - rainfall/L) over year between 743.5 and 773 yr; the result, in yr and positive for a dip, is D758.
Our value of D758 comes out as 4.0 yr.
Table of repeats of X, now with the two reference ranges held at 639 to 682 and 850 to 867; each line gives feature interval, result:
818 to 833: -1.9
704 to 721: 0.4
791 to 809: -0.4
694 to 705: 0.4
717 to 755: 0.5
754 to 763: 0.4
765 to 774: 3.7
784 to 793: 0.0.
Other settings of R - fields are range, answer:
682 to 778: 1.37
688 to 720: 1.45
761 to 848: 1.44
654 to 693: 1.48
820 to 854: 1.6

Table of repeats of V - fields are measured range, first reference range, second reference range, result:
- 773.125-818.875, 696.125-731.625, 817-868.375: 2.94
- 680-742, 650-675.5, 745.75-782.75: -4.44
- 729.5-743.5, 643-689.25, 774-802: -0.37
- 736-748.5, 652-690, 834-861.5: 0.28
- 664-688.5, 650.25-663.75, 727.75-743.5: 0.06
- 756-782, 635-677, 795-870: 7.25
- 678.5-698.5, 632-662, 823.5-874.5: 0.70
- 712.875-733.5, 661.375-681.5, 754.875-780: -3.00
